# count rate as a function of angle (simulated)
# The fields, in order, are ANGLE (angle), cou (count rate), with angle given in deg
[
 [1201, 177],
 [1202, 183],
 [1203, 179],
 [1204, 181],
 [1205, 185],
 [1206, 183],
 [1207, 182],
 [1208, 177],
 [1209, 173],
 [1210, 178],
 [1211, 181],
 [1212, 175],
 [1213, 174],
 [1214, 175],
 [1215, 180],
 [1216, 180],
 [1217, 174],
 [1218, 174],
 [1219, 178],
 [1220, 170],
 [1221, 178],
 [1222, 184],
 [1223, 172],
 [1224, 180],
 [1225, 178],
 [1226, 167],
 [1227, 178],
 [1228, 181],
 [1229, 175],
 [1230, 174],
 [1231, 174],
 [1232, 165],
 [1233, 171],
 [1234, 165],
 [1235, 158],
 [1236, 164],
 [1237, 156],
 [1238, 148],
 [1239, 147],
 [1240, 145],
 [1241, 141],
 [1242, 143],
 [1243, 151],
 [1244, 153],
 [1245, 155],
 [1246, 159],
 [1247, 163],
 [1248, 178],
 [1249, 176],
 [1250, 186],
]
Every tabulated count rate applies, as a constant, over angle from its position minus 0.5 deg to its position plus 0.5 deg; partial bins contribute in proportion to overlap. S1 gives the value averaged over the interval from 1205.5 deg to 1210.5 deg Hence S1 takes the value 179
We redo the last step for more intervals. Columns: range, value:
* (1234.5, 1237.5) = 159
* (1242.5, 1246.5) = 154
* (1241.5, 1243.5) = 147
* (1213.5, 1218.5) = 177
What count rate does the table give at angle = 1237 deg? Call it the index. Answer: 156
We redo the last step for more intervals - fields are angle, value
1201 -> 177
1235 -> 158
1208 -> 177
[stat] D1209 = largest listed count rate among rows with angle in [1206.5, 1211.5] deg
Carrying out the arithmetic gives 182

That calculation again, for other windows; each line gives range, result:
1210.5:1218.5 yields 181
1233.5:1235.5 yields 165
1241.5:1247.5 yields 163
